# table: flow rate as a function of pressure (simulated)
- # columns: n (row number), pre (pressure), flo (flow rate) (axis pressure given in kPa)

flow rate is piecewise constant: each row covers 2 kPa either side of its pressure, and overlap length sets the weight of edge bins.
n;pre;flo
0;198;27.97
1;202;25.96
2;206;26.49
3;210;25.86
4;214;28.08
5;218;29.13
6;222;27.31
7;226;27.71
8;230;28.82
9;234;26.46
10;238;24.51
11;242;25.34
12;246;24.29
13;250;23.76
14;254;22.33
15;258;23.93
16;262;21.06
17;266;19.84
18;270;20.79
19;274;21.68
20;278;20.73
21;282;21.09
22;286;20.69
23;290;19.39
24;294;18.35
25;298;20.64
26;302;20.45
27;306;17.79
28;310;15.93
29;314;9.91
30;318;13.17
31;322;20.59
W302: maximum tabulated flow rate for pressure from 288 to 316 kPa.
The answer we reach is 20.64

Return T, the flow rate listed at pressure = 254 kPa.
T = 22.33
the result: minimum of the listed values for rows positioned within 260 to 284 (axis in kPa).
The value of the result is 19.84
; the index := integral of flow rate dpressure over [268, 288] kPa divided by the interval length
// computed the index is 21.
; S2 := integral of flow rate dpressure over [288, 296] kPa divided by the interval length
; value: 18.9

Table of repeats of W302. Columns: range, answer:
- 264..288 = 21.68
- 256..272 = 23.93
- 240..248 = 25.34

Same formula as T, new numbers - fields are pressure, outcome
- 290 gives 19.39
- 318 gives 13.17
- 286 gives 20.69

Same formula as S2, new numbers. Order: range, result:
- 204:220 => 27.4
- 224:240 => 26.9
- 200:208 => 26.2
